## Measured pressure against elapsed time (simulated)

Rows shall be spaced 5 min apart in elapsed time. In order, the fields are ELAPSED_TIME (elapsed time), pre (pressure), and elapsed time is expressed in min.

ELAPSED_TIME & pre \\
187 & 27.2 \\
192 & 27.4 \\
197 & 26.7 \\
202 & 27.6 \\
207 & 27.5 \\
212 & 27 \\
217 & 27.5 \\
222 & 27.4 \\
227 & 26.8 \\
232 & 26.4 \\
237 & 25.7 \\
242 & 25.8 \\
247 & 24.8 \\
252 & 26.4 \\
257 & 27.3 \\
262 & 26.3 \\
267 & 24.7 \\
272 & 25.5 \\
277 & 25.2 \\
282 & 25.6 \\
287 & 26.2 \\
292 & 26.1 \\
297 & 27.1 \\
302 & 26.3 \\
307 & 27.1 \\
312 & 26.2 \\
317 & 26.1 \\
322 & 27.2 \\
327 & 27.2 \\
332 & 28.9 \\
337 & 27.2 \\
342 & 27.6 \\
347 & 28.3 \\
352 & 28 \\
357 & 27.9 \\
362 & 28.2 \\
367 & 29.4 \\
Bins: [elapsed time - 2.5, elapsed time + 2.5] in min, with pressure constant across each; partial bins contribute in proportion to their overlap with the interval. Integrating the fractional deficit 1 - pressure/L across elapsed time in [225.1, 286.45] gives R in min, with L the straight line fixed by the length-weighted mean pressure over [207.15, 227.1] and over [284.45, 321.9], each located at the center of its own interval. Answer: 2.4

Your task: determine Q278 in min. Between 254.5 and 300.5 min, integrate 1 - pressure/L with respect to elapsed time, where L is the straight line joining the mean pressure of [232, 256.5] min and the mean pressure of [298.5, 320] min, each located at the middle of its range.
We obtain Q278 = 0.31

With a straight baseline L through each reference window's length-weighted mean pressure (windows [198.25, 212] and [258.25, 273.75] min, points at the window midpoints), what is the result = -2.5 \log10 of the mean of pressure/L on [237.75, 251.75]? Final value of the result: 0.03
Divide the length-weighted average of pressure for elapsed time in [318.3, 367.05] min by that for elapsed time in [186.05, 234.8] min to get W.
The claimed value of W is 1.0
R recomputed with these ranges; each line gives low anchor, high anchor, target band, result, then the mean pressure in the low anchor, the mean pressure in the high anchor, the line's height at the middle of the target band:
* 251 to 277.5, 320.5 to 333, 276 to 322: 1.0 min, 25.9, 27.7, 26.9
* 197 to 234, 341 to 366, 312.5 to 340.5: 0.7 min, 27.1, 28.1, 27.9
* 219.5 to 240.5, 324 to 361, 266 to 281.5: 1.0 min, 26.5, 27.9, 27.1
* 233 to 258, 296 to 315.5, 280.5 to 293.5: 0.2 min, 25.9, 26.6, 26.4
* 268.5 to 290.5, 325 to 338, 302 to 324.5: 0.4 min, 25.6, 27.9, 27.1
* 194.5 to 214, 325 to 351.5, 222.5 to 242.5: 0.7 min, 27.2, 27.9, 27.3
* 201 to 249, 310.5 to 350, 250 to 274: 0.8 min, 26.6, 27.4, 26.9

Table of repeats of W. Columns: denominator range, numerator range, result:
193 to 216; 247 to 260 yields 0.97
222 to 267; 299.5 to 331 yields 1.02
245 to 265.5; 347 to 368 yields 1.08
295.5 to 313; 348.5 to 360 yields 1.05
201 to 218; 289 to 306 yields 0.97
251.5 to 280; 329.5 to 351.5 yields 1.08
